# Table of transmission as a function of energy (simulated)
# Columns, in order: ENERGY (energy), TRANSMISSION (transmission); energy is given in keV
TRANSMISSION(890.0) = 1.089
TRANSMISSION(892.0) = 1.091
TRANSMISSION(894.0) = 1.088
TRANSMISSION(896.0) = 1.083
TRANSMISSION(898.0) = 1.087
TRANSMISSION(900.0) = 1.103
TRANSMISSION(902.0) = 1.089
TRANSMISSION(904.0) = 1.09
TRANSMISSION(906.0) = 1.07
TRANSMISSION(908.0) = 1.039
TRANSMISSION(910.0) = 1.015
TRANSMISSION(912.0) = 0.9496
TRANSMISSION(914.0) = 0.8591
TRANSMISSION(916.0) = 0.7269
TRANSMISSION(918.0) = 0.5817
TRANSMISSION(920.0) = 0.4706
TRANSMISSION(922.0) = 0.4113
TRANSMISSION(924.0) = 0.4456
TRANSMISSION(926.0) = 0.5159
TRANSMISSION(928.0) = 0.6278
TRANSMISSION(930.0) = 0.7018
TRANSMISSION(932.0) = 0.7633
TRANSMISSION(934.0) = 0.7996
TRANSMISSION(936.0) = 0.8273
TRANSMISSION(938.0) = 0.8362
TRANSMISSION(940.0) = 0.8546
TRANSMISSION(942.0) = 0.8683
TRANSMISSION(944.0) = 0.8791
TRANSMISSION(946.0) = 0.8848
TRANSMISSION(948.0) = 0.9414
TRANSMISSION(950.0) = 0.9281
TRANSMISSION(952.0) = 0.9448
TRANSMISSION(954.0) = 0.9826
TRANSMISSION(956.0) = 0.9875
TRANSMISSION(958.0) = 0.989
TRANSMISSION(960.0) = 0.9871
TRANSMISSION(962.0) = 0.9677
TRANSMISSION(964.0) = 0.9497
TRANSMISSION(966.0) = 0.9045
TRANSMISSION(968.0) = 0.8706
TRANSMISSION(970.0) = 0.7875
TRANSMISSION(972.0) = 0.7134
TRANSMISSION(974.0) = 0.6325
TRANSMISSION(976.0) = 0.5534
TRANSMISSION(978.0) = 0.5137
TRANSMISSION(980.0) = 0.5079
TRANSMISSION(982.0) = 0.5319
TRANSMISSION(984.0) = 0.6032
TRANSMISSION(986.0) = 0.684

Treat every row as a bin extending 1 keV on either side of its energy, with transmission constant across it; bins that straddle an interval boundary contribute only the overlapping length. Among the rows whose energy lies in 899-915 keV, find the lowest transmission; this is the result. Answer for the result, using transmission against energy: 0.8591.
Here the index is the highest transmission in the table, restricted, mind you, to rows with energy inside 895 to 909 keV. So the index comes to 1.103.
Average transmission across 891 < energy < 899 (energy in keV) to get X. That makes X 1.09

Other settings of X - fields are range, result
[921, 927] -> 0.458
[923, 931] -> 0.573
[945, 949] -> 0.913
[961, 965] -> 0.959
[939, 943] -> 0.861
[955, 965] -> 0.976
